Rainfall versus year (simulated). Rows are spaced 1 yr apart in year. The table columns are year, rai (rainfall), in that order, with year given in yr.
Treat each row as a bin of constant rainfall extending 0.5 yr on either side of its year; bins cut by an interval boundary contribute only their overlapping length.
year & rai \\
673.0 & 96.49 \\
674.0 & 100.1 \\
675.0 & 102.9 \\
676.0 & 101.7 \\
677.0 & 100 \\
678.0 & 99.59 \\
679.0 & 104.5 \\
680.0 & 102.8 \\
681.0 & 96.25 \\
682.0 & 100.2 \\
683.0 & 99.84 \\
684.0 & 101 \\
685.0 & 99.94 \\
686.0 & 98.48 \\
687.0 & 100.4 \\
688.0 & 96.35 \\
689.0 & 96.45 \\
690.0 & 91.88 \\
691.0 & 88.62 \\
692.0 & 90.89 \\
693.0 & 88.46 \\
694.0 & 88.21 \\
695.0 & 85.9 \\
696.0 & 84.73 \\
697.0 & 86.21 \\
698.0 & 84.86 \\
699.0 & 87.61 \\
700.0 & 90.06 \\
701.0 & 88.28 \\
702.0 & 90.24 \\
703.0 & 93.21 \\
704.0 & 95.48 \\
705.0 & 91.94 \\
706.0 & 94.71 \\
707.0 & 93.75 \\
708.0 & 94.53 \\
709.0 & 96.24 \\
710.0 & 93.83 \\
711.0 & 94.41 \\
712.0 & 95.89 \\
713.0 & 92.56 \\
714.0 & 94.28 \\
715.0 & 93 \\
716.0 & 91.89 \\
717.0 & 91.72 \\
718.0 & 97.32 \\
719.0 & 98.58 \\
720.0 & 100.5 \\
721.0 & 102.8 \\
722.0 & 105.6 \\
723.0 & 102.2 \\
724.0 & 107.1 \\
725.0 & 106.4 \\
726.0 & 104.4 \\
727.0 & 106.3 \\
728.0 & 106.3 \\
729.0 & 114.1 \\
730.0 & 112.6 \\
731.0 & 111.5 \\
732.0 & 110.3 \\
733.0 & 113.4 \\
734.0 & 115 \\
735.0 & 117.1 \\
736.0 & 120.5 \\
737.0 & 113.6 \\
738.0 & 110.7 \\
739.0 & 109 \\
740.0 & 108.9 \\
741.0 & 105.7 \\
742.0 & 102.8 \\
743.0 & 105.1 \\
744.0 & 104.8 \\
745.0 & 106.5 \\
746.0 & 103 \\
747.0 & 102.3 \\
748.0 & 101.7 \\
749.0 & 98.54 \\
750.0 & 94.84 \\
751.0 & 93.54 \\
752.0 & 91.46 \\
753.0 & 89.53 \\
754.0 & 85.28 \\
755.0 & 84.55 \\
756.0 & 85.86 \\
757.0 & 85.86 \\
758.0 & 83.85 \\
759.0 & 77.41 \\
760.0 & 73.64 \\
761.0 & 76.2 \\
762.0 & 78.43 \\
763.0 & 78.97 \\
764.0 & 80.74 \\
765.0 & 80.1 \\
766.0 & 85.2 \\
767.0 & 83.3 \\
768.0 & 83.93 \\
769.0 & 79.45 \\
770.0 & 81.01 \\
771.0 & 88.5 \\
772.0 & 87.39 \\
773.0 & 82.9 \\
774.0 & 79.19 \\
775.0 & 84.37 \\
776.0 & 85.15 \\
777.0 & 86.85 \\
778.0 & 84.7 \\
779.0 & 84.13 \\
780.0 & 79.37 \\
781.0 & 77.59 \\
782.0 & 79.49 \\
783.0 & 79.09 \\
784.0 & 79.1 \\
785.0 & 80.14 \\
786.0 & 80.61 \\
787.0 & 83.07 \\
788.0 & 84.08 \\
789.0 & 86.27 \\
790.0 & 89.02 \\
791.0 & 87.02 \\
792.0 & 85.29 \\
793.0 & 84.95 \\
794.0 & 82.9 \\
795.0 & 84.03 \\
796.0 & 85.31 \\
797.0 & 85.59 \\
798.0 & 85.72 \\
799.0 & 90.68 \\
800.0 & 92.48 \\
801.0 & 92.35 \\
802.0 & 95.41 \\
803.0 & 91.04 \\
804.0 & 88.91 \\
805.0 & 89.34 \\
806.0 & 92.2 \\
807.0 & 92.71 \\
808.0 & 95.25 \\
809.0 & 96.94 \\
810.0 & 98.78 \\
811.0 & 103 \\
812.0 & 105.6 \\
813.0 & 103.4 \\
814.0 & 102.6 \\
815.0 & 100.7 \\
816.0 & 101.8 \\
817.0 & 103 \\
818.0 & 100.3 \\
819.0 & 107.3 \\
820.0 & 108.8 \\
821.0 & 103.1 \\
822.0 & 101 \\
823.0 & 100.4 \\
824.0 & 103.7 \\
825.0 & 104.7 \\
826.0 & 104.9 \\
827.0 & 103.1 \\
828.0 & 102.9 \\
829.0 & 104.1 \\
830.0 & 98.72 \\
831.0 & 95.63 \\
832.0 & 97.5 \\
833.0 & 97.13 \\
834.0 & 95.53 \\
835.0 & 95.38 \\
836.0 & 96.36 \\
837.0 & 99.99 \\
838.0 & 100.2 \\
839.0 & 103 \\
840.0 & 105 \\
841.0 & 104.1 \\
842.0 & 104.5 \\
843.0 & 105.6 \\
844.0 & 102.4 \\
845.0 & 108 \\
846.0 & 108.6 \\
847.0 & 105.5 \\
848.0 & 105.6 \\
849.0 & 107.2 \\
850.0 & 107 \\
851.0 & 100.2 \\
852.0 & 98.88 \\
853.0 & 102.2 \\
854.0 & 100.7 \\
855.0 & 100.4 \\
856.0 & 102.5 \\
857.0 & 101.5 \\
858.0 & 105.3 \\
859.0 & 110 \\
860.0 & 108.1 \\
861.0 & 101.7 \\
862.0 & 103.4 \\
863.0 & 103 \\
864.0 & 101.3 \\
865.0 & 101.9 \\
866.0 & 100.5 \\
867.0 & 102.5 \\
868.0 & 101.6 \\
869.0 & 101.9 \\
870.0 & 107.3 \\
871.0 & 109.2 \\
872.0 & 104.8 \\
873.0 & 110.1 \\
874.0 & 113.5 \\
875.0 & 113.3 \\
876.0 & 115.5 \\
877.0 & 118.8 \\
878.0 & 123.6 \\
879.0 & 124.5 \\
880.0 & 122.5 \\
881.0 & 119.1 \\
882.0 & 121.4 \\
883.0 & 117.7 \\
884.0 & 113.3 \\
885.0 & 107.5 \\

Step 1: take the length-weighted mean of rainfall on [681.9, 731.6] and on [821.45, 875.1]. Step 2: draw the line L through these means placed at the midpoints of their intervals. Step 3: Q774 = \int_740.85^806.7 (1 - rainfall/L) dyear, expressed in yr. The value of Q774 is 8.2 yr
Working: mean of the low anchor 96.4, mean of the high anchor 103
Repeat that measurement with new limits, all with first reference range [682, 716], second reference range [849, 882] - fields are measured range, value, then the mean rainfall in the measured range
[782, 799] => 2.9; 84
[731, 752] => -2.2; 107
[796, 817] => 1.5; 95.2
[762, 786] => 4.2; 82.1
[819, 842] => 0.7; 101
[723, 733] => -1.4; 109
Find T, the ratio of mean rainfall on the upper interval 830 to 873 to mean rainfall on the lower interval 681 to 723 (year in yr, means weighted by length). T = 1.1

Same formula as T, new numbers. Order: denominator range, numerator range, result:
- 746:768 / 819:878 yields 1.20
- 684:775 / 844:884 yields 1.14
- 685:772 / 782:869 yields 1.02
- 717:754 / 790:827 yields 0.91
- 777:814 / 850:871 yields 1.17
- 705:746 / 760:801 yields 0.80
